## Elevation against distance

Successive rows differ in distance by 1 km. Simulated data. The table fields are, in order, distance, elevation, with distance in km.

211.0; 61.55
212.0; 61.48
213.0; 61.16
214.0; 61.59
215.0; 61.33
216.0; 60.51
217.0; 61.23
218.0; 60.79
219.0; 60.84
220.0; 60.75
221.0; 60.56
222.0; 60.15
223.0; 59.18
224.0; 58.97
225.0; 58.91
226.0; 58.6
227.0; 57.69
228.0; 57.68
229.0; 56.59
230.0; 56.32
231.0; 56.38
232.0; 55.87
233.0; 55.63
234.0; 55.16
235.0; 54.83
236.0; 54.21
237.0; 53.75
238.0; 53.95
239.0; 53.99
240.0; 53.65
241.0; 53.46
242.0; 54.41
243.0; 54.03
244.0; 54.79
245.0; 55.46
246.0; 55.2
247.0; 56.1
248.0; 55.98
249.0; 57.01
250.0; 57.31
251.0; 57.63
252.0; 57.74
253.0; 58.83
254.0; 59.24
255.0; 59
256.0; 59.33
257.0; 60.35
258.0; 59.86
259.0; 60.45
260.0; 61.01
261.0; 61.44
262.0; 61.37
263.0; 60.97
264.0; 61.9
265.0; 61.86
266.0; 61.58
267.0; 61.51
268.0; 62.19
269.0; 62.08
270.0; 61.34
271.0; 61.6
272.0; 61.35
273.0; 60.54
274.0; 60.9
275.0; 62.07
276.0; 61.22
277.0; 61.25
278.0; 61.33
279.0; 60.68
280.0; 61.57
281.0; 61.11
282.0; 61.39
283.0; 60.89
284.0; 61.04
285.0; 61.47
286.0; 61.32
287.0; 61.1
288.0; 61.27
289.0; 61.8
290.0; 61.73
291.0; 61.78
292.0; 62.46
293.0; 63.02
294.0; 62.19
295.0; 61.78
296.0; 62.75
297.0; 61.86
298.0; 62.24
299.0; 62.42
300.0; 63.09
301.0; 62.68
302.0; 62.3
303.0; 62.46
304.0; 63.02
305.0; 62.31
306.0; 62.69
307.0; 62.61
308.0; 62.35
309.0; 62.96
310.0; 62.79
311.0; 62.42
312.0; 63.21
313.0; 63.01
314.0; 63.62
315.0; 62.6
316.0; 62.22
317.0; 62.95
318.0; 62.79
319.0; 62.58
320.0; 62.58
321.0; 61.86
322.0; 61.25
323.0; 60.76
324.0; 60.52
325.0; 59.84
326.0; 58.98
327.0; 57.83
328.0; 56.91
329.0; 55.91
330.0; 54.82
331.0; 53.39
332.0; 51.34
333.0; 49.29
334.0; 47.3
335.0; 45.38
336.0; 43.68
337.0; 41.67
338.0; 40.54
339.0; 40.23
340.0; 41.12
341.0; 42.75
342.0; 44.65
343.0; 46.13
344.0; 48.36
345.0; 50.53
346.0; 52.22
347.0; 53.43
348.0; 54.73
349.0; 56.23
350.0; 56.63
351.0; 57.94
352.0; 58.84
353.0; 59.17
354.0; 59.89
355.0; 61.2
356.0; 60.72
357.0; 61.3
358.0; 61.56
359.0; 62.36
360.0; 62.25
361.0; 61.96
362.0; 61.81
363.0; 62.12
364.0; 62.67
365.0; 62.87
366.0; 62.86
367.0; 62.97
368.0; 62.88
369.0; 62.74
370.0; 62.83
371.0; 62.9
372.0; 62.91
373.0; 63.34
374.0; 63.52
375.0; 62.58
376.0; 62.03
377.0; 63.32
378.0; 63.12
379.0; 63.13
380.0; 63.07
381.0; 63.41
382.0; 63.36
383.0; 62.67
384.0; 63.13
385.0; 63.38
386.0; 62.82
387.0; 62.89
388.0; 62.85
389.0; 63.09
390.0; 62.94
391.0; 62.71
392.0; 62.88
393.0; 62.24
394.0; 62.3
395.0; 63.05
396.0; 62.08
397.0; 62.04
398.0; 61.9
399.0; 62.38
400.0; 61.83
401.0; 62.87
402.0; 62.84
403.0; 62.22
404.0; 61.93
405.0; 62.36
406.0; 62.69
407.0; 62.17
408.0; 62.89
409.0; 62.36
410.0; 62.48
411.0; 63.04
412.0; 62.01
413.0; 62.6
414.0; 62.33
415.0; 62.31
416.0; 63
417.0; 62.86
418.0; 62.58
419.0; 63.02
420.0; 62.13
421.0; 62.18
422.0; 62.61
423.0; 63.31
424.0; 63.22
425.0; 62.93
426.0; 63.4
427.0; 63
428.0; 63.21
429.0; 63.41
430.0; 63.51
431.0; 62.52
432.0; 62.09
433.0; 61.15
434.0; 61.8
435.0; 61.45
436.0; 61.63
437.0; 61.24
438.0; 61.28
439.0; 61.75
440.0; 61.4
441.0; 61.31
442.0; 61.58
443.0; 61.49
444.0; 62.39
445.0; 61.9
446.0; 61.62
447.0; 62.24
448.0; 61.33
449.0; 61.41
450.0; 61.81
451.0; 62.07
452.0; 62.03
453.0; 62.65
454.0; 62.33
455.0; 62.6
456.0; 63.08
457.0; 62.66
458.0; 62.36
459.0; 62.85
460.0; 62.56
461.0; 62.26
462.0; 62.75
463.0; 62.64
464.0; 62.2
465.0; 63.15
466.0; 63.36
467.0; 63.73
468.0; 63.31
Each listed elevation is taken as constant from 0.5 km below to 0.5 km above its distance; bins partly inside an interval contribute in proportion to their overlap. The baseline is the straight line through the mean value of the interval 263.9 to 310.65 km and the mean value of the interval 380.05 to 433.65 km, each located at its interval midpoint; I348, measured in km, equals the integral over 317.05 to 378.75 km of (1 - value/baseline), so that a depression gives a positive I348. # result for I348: 5.3 km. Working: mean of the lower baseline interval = 61.9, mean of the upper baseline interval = 62.7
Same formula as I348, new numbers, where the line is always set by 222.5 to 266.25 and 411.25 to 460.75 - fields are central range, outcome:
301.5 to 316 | -0.9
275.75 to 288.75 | -0.6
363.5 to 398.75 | -1.1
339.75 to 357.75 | 1.8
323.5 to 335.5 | 1.1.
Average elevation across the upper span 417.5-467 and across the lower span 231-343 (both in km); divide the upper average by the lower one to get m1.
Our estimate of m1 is 1.07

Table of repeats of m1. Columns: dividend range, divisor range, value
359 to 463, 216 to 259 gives 1.09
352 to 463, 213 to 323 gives 1.04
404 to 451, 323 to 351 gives 1.22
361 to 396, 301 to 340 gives 1.09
